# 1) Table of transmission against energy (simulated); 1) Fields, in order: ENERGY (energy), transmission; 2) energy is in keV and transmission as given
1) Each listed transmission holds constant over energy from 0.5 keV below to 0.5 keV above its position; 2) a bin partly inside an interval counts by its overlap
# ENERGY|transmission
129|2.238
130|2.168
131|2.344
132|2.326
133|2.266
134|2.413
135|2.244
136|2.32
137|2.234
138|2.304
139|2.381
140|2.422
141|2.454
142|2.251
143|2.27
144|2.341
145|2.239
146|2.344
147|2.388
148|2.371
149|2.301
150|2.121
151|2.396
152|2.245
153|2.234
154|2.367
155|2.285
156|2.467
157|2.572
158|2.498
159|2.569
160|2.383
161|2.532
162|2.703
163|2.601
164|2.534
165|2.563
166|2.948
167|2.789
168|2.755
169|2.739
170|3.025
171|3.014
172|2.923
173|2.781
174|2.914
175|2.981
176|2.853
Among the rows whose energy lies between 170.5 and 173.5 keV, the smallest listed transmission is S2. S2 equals 2.781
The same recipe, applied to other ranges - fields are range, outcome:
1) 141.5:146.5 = 2.239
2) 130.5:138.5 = 2.234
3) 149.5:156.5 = 2.121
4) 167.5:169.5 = 2.739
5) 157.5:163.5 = 2.383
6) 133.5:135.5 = 2.244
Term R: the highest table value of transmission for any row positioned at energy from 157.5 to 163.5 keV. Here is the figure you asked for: 2.703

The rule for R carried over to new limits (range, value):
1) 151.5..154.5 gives 2.367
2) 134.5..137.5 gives 2.32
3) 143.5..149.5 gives 2.388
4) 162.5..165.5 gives 2.601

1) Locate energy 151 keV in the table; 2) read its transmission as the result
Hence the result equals 2.396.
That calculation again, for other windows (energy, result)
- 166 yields 2.948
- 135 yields 2.244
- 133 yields 2.266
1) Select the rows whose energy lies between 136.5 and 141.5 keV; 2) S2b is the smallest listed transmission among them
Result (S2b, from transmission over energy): 2.234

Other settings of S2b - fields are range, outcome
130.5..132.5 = 2.326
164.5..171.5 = 2.563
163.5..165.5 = 2.534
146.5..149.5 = 2.301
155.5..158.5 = 2.467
